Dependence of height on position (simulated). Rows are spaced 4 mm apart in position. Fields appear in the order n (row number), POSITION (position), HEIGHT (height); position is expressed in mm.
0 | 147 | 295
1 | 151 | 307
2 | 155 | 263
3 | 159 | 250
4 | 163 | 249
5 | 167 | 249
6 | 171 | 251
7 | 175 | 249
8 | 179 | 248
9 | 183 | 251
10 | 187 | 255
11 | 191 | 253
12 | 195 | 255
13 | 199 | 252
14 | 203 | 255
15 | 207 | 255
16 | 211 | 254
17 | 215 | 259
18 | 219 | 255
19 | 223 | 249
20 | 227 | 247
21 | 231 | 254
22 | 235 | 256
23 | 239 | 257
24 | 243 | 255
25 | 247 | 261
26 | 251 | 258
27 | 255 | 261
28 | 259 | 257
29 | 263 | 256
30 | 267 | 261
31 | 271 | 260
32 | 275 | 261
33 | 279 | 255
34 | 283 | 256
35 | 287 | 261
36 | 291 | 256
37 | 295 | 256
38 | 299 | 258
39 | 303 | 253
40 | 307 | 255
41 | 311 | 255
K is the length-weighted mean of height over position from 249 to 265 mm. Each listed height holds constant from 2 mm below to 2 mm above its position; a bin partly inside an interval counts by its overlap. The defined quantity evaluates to 258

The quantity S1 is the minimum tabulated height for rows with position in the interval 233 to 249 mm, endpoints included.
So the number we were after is 255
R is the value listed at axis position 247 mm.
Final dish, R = 261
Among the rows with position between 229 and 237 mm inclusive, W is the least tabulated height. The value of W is 254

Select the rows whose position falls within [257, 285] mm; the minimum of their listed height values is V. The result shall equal 255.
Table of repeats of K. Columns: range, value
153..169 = 253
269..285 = 258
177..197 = 252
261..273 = 259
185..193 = 254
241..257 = 259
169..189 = 251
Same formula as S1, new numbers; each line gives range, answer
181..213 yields 251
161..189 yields 248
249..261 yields 257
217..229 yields 247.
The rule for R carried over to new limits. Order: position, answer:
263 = 256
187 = 255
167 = 249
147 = 295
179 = 248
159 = 250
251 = 258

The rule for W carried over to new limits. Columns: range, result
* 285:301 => 256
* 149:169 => 249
